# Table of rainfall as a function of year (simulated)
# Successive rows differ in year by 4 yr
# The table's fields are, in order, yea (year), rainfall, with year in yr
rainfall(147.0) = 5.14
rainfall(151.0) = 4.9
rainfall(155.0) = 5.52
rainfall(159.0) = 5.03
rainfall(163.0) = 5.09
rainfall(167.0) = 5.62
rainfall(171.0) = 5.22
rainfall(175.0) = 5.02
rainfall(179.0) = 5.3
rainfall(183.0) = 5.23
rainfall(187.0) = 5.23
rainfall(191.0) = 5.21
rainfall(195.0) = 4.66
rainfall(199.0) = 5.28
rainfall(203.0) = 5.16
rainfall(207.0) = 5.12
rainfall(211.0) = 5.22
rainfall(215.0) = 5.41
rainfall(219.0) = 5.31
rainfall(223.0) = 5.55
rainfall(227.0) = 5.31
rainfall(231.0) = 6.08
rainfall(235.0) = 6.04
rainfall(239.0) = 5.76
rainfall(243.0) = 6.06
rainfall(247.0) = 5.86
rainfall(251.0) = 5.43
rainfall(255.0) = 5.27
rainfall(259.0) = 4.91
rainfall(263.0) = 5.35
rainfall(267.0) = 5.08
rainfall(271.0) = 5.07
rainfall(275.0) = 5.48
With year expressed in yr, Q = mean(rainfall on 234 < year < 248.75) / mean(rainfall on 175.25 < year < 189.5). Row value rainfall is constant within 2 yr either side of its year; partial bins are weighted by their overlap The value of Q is 1.13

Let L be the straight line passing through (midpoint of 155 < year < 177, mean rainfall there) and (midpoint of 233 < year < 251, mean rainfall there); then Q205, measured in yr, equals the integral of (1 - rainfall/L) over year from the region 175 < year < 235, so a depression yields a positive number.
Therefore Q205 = 2.7 yr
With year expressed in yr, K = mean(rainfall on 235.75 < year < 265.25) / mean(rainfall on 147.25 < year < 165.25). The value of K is 1.08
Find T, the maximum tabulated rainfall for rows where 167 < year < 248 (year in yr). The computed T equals 6.08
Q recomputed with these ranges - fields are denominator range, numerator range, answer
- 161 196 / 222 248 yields 1.12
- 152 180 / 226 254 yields 1.10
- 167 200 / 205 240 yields 1.07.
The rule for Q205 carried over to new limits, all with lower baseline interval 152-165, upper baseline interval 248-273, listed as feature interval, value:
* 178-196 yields 0.2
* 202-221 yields -0.2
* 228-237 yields -1.3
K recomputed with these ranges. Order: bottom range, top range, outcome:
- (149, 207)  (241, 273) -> 1.04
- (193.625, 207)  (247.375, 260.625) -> 1.05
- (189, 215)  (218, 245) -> 1.12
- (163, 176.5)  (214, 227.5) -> 1.03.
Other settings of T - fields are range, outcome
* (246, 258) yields 5.86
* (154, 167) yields 5.62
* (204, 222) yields 5.41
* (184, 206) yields 5.28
